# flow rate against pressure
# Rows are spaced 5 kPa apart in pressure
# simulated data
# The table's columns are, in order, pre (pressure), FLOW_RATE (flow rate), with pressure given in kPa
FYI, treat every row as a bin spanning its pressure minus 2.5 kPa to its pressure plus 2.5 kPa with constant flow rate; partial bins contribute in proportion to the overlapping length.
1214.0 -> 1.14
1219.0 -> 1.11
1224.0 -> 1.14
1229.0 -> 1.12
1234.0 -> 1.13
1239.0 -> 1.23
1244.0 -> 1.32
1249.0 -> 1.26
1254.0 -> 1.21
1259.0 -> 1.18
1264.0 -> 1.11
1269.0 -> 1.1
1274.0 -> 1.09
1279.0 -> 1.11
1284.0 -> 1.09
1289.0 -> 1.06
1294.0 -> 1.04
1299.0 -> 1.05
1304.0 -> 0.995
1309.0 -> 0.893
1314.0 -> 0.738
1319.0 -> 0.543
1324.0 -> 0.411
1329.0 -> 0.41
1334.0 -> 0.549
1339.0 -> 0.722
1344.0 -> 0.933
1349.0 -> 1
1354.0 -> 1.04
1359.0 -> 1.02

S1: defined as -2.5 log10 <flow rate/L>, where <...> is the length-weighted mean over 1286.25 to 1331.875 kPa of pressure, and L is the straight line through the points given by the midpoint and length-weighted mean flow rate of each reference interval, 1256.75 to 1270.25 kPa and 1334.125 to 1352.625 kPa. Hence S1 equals 0.23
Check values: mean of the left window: 1.13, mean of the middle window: 0.793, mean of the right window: 0.851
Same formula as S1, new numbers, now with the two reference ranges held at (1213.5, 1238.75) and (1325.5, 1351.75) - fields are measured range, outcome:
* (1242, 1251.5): -0.21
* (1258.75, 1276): -0.14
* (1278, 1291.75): -0.18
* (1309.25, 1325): 0.27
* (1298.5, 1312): -0.14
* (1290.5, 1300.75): -0.19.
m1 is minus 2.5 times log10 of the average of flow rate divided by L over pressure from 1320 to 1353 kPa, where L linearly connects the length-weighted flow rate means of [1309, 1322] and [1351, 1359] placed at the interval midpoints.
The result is 0.29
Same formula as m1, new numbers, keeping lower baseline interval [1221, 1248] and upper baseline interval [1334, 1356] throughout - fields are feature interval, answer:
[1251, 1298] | -0.03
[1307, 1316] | 0.19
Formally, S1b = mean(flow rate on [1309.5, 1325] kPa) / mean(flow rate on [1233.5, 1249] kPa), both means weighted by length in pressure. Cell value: 0.50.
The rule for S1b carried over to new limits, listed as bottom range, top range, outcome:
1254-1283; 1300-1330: 0.62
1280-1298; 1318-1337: 0.45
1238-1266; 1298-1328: 0.61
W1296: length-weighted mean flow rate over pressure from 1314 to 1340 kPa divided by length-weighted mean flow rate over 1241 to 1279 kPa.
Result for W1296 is 0.5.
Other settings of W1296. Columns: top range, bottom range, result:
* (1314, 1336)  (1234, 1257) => 0.41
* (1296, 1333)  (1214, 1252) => 0.61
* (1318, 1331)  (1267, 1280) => 0.41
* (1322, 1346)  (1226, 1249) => 0.50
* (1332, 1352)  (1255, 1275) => 0.72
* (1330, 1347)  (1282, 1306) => 0.68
